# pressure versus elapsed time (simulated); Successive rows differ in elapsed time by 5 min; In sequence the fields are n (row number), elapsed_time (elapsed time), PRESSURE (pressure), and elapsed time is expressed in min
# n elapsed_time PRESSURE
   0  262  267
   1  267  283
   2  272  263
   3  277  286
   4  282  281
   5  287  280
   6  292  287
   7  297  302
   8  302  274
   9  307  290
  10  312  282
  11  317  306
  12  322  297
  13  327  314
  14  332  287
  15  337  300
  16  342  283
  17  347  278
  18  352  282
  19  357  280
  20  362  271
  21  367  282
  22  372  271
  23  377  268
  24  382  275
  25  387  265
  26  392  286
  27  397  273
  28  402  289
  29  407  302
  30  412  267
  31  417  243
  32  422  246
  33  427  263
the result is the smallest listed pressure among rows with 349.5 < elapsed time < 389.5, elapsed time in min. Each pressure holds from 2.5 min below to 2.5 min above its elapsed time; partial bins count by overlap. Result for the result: 265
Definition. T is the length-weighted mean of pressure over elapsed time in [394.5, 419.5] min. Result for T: 275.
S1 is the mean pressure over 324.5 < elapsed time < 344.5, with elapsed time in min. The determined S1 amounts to 296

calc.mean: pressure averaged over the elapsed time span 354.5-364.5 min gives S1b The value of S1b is 276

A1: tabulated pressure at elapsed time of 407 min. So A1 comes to 302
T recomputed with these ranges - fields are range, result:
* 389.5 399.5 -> 280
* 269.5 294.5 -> 279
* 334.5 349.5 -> 287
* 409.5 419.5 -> 255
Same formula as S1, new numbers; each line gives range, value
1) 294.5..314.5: 287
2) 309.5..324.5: 295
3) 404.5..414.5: 284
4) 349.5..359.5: 281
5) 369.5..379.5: 270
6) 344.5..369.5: 279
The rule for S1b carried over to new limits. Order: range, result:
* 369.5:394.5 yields 273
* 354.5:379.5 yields 274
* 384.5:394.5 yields 276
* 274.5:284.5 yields 284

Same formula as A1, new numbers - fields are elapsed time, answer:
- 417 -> 243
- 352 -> 282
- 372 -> 271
